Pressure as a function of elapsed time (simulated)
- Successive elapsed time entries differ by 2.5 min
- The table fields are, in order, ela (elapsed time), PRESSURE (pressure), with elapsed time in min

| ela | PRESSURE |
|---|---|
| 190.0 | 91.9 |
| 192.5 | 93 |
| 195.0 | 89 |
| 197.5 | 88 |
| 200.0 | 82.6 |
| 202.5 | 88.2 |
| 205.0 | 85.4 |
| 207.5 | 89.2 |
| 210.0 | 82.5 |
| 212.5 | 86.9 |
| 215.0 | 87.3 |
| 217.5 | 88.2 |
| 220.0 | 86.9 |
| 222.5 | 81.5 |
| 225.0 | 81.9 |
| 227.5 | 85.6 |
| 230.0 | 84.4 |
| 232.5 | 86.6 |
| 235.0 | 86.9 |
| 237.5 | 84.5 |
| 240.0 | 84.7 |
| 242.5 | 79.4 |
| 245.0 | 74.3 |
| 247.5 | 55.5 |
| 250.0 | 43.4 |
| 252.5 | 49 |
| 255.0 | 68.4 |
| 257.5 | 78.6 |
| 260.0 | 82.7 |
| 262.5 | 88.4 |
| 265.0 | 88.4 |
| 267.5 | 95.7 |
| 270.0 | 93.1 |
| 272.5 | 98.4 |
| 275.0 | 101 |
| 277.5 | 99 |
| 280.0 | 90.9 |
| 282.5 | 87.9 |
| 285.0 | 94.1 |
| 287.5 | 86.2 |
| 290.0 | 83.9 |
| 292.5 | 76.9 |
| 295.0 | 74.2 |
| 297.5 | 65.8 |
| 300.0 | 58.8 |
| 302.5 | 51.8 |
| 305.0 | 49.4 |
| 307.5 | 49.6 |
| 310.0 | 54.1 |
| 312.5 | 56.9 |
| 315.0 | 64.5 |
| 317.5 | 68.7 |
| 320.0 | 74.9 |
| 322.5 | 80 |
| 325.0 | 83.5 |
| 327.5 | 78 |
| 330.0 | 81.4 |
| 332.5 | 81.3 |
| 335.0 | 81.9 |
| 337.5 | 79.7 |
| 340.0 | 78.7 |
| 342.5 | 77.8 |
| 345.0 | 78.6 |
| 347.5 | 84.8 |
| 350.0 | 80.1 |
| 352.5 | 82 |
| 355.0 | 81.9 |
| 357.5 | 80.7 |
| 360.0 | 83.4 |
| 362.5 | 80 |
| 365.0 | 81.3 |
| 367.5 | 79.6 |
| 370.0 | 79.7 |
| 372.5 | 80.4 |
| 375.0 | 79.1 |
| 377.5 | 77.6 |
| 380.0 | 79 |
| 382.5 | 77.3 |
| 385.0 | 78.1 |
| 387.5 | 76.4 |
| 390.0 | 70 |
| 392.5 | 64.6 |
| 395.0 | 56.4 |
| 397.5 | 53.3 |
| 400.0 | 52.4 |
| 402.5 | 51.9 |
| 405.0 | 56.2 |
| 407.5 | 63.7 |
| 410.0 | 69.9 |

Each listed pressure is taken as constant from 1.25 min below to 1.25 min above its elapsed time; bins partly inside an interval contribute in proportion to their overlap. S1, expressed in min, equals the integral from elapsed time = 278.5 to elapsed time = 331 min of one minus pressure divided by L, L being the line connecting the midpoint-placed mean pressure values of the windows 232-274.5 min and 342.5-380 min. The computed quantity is 5.0 min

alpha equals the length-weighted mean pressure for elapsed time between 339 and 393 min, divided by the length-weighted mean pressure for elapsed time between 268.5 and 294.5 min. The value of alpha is 0.9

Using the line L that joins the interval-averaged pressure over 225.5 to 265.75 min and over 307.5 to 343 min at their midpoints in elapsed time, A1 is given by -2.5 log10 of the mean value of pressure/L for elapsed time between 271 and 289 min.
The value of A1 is -0.24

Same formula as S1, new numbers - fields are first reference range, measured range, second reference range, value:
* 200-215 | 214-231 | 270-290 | 0.5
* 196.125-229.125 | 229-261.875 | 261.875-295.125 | 5.3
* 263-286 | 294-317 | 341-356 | 7.8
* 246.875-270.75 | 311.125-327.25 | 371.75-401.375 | 0.2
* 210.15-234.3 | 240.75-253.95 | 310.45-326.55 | 3.3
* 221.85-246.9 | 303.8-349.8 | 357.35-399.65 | 2.7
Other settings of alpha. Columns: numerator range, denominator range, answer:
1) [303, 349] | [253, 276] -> 0.83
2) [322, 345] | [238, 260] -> 1.18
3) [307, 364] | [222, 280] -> 0.93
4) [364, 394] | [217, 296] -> 0.93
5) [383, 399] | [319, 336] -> 0.83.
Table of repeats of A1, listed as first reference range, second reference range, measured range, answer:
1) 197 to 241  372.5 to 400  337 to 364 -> -0.096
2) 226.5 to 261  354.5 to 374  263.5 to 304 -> -0.101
